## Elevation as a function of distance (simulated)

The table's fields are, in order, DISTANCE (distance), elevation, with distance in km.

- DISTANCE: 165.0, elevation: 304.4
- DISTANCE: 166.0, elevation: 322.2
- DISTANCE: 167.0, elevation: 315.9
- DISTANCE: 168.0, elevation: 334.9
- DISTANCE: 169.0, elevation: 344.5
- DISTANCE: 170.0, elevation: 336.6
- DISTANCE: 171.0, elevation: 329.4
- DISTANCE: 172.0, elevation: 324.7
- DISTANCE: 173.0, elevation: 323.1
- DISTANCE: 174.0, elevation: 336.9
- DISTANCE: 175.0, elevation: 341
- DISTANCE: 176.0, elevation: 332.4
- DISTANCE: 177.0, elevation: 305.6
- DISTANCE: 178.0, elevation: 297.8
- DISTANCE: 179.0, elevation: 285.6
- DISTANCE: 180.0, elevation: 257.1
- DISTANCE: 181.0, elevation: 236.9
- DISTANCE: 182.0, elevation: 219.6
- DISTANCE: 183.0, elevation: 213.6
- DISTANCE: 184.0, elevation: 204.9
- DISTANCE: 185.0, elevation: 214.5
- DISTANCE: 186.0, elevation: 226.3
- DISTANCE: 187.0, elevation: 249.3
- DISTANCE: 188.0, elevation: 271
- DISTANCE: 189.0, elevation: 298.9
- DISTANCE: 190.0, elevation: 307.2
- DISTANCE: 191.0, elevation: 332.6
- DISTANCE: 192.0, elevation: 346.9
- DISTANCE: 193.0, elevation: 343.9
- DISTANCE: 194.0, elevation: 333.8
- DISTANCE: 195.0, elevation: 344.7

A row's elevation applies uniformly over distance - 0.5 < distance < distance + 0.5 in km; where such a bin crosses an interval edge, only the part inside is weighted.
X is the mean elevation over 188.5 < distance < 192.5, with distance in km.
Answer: 321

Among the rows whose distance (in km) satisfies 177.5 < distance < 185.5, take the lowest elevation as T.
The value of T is 204.9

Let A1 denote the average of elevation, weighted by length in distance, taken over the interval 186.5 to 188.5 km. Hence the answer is 260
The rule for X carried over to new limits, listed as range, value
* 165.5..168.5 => 324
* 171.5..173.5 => 324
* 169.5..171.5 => 333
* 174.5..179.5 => 312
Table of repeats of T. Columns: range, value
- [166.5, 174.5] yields 315.9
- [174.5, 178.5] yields 297.8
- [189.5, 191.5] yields 307.2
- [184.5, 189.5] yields 214.5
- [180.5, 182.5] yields 219.6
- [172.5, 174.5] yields 323.1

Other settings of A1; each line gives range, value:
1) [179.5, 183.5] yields 232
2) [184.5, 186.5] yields 220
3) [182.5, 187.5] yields 222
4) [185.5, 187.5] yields 238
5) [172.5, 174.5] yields 330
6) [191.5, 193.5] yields 345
